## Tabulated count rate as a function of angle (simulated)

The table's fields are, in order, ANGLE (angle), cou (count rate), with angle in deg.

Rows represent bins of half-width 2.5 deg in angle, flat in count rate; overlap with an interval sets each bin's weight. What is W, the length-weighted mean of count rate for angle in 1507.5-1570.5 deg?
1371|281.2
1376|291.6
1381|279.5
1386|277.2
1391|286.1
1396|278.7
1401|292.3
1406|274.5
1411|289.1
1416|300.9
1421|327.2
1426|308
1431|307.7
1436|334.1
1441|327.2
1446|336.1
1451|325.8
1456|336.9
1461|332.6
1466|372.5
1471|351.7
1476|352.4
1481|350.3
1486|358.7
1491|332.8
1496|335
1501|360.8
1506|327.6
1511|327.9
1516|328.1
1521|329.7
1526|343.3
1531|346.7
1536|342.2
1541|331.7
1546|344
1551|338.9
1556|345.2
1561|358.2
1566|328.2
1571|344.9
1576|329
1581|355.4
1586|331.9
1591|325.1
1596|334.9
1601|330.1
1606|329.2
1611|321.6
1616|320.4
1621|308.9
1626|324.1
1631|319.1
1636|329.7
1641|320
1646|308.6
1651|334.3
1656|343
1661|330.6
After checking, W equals 339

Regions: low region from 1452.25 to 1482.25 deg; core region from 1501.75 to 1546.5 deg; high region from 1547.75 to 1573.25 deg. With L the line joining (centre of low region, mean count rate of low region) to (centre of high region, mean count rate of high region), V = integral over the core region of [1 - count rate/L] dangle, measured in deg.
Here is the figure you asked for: 1.1 deg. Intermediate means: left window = 348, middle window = 336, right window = 343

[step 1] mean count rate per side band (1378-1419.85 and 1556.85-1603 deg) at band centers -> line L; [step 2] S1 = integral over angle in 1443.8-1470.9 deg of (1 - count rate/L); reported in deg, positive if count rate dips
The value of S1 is -3.47 deg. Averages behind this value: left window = 286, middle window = 342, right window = 338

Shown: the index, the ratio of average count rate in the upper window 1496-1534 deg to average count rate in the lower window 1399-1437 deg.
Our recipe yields 1.1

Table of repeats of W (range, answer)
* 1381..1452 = 303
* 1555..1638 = 331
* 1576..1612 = 333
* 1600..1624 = 322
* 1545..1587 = 342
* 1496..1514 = 338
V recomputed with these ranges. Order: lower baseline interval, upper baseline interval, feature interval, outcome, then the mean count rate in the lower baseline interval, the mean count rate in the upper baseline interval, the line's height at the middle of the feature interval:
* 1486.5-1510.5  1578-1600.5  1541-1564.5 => -0.5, 340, 336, 338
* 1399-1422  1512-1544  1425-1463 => -2.5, 295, 337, 307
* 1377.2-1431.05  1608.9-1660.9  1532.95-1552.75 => -1.8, 292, 323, 311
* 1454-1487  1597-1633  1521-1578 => -0.9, 351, 322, 335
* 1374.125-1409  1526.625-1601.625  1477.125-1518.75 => -3.0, 283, 339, 318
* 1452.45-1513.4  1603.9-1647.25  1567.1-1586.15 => -0.7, 345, 320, 329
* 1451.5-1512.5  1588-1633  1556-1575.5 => -0.7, 345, 324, 331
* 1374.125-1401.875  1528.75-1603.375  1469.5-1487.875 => -2.4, 284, 339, 312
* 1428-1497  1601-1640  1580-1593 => -0.4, 339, 322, 326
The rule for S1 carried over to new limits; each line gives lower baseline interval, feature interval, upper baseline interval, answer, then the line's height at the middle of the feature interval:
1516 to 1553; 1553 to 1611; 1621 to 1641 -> -1.1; 330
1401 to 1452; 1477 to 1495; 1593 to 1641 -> -1.8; 316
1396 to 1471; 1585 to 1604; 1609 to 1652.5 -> -0.6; 320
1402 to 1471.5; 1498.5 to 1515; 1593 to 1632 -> -0.8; 322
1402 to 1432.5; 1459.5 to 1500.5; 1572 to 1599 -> -4.7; 314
